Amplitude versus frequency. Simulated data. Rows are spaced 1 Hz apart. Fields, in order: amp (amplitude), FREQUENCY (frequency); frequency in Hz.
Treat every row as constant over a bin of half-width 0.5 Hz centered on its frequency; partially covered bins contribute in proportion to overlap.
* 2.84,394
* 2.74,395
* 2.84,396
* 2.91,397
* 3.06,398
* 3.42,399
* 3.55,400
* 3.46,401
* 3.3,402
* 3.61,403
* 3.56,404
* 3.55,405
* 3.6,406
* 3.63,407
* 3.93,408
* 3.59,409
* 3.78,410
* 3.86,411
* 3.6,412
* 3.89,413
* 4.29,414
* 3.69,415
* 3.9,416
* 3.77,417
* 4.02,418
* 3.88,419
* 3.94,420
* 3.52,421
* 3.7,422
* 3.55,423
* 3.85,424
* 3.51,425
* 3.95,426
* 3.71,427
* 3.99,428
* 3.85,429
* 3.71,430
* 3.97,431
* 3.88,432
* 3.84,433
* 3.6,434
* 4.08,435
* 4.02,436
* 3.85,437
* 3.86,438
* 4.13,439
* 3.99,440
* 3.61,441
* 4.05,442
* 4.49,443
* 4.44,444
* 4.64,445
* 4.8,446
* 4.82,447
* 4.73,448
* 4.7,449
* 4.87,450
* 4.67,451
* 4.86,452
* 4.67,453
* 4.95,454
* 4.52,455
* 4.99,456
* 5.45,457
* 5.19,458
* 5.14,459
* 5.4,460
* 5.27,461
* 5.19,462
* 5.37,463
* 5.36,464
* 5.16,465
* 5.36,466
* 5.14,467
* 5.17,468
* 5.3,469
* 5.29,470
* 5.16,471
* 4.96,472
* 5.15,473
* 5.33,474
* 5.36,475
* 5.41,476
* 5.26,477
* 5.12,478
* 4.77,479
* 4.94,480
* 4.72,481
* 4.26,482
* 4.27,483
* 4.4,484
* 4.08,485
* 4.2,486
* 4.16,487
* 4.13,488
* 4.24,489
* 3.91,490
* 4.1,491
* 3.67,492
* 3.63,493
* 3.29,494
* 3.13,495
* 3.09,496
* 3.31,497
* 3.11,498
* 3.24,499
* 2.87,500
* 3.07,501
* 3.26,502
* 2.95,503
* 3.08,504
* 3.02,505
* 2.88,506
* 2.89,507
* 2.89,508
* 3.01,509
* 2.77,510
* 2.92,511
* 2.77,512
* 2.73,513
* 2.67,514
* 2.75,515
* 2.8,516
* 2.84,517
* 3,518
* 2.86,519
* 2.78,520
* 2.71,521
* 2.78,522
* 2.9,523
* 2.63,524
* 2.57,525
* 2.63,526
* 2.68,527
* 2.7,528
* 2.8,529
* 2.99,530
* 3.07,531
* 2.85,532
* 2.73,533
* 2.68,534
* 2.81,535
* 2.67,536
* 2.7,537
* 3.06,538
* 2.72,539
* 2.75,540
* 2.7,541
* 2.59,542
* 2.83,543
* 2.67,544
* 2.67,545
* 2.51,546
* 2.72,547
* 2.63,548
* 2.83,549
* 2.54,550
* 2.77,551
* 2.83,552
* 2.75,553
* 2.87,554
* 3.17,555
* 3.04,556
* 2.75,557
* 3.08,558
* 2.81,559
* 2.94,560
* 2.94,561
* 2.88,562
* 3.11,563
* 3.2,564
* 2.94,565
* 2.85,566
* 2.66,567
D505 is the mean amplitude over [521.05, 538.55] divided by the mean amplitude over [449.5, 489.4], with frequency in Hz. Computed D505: 0.56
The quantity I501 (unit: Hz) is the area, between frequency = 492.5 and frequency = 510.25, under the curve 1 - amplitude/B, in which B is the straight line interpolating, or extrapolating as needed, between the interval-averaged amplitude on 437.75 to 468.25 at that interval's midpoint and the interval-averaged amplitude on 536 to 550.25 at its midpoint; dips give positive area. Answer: 2.9 Hz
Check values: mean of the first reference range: 4.81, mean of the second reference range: 2.71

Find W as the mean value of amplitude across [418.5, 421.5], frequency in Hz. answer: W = 3.78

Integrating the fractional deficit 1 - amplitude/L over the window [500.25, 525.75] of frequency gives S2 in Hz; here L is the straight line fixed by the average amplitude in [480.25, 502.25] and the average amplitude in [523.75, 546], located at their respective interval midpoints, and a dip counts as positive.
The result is 3.1 Hz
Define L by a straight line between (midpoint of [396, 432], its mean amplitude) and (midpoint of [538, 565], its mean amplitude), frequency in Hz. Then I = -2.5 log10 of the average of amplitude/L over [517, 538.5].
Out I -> 0.07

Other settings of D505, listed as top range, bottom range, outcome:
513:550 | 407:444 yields 0.71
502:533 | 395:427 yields 0.78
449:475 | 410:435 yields 1.34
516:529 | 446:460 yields 0.56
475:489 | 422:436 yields 1.21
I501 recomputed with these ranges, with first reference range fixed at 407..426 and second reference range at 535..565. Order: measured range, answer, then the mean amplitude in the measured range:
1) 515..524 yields 0.7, 2.82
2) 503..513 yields 0.7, 2.91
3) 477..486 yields -3.4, 4.59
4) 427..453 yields -4.3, 4.22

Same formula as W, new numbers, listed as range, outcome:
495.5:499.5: 3.19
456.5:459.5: 5.26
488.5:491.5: 4.08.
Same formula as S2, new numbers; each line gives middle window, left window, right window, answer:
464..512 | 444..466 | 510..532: -1.7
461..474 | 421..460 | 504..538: -4.9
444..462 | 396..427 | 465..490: -2.1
